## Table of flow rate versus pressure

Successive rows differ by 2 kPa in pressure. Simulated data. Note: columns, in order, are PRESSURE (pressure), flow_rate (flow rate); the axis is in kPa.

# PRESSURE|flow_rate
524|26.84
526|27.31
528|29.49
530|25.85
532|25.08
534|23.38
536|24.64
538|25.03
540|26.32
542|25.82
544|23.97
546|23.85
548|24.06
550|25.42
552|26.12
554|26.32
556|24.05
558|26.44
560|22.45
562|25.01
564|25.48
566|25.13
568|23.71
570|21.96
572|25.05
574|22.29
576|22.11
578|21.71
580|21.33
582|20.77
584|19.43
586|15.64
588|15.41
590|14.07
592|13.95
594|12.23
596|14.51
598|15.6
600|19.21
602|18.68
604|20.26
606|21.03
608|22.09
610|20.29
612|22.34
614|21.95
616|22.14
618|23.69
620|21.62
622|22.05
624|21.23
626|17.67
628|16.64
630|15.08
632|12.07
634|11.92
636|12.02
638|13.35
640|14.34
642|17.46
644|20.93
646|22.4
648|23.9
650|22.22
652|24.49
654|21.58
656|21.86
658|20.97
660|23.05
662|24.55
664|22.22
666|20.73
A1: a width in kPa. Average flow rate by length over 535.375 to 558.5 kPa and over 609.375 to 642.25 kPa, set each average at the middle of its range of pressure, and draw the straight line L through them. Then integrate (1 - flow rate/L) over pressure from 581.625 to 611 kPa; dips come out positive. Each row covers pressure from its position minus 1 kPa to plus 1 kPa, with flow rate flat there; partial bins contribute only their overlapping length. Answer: 4.4 kPa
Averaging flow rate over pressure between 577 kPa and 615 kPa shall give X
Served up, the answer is 18.4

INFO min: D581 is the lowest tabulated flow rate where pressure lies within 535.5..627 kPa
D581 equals 12.23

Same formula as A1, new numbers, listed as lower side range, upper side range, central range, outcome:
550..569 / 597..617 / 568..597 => 5.2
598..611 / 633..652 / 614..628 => -1.5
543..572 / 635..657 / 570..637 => 9.9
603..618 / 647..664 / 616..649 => 6.2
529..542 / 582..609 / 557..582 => -3.4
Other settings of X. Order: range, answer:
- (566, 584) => 22.4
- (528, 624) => 22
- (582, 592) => 16.4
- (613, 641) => 17.6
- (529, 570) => 24.8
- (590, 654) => 18.6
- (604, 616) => 21.5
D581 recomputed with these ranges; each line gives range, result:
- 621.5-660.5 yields 11.92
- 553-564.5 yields 22.45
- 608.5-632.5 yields 12.07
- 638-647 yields 13.35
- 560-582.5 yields 20.77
